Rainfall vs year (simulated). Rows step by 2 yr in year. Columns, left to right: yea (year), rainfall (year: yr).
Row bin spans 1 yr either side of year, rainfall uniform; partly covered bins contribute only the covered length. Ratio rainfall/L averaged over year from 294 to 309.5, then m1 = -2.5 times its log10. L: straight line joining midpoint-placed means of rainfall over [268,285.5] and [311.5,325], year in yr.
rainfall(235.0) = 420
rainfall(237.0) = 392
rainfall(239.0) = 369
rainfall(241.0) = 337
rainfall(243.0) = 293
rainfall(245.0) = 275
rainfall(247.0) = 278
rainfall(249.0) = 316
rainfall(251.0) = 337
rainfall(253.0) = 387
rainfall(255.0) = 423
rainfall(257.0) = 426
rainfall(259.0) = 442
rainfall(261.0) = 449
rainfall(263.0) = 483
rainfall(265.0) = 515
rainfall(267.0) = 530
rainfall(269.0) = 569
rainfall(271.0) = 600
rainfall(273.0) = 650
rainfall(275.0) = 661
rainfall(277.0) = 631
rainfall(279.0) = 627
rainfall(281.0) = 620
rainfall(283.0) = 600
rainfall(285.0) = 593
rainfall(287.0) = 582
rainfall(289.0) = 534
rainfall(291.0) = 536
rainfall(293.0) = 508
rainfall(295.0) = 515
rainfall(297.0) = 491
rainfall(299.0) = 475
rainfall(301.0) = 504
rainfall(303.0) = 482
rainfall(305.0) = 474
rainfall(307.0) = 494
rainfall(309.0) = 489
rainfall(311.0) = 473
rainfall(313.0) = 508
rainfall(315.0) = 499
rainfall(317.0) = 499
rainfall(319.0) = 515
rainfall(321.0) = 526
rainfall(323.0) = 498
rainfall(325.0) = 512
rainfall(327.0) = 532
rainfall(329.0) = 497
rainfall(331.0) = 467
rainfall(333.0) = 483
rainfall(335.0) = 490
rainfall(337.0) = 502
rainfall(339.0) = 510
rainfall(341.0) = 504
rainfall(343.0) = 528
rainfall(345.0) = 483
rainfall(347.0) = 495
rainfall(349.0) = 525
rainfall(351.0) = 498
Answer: 0.13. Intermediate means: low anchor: 617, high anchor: 507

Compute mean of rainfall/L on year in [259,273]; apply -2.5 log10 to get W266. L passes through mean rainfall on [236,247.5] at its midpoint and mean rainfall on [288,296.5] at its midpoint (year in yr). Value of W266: -0.24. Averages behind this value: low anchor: 326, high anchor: 521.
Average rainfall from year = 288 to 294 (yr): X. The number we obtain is 526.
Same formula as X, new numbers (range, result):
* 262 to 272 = 539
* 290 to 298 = 512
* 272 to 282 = 638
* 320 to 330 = 513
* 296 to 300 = 483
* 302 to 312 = 482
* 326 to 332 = 499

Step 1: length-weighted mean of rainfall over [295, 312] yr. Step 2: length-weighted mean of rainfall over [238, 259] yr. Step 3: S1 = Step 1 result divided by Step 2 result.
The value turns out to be 1.4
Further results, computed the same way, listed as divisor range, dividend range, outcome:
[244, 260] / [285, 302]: 1.45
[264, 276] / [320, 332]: 0.86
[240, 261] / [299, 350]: 1.40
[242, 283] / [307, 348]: 1.05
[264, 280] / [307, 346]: 0.84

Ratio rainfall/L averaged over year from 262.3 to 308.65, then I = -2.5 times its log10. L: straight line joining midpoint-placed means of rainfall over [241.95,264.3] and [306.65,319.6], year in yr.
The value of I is -0.25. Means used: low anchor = 375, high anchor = 496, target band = 551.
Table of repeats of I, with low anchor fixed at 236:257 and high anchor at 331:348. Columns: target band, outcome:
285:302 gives -0.234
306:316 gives -0.097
